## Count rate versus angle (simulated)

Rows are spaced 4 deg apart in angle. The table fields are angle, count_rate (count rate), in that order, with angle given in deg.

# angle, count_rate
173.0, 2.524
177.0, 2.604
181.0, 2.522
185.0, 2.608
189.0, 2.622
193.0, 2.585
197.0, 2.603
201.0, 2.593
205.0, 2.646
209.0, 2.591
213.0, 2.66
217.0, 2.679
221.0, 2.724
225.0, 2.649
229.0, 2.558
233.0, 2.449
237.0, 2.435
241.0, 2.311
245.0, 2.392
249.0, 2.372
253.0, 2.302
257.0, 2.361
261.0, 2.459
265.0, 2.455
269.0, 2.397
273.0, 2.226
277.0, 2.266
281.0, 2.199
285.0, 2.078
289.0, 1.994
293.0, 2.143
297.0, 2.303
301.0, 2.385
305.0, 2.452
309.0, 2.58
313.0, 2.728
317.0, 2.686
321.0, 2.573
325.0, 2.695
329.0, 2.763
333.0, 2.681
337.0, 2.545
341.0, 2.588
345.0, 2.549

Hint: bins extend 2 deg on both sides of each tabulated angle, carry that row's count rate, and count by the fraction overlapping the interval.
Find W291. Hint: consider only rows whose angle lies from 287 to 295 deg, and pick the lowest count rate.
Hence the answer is 1.994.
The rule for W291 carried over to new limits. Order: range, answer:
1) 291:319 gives 2.143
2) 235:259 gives 2.302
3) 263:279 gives 2.226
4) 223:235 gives 2.449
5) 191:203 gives 2.585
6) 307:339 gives 2.545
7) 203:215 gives 2.591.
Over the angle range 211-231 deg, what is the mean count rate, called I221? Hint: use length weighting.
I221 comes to 2.65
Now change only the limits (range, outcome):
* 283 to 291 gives 2.04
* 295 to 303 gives 2.34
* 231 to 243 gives 2.4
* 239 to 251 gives 2.36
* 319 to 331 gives 2.68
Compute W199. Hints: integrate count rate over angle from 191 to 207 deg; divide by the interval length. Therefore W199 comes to 2.61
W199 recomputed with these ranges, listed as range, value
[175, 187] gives 2.58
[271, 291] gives 2.15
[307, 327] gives 2.65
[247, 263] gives 2.37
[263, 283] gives 2.31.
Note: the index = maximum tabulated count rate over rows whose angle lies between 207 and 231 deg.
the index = 2.724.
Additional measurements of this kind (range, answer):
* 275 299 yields 2.303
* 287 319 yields 2.728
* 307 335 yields 2.763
